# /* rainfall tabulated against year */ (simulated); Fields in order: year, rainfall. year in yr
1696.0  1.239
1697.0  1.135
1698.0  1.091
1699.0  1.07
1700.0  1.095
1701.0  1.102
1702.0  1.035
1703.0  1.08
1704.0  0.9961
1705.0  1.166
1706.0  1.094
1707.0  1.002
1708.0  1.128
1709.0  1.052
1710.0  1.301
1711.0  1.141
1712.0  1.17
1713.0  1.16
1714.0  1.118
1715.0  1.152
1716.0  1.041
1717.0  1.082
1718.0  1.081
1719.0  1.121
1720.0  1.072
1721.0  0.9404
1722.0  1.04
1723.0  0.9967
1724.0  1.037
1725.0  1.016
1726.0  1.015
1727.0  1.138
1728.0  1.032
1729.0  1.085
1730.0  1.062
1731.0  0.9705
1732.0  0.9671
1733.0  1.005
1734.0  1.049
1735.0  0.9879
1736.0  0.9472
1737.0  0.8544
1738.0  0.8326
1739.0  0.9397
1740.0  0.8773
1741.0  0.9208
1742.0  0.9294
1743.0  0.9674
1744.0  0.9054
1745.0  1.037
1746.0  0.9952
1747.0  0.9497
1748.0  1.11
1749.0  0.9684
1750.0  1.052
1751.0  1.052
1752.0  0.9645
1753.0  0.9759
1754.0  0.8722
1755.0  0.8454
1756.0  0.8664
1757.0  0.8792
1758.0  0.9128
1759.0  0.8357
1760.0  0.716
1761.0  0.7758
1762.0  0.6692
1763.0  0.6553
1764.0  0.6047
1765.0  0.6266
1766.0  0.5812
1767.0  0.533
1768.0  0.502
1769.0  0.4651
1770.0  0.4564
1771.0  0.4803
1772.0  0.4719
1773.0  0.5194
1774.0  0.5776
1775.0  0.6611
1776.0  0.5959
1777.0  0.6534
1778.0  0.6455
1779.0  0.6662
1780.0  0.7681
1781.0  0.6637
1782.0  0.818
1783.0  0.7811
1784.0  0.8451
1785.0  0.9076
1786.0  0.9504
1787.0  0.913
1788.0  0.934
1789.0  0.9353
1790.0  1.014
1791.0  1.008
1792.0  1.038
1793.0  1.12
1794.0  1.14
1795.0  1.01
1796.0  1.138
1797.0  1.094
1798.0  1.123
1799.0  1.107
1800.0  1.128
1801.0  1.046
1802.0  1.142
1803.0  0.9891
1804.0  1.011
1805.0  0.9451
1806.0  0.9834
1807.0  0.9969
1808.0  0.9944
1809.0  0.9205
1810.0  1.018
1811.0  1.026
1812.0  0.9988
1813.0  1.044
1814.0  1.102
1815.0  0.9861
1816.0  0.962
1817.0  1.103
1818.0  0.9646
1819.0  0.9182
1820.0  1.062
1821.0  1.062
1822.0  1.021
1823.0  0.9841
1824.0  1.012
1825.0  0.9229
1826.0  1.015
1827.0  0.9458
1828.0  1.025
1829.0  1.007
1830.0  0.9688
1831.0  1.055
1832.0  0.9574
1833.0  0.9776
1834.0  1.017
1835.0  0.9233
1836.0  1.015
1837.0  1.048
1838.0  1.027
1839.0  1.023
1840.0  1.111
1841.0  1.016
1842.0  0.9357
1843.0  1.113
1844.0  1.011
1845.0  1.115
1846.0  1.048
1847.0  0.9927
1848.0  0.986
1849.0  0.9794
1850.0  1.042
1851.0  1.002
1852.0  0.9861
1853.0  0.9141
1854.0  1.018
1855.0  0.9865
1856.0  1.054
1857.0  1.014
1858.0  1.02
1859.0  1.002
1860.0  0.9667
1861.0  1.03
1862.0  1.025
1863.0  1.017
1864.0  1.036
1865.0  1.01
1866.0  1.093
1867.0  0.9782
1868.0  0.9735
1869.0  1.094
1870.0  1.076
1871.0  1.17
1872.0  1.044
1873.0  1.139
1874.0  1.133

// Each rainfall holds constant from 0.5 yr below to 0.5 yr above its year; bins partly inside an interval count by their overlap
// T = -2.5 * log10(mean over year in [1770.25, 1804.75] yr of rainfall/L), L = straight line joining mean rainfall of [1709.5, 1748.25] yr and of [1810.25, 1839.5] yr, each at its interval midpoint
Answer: 0.16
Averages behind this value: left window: 1.03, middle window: 0.877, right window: 1.01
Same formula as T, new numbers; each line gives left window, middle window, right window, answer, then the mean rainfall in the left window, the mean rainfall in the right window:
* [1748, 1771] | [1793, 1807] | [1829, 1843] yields -0.19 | 0.765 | 1.01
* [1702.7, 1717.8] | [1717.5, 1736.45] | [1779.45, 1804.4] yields 0.06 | 1.11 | 0.984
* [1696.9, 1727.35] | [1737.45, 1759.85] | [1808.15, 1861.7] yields 0.14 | 1.09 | 1.01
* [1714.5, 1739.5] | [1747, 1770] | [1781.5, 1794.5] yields 0.24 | 1.02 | 0.954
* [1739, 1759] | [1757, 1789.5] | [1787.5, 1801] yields 0.41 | 0.948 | 1.06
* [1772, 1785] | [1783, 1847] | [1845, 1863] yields -0.21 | 0.683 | 1.01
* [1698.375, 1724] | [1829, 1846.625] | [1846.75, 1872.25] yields 0.01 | 1.09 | 1.02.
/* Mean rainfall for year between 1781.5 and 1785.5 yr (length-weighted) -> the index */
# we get 0.838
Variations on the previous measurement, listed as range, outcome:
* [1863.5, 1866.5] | 1.05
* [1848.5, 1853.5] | 0.985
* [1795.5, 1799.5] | 1.12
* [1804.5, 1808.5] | 0.98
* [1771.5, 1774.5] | 0.523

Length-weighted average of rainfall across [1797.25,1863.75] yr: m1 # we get 1.01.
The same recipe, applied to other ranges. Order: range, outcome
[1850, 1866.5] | 1.01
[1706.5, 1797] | 0.904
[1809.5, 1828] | 1.01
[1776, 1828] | 0.969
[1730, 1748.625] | 0.961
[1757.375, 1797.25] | 0.765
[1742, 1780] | 0.76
